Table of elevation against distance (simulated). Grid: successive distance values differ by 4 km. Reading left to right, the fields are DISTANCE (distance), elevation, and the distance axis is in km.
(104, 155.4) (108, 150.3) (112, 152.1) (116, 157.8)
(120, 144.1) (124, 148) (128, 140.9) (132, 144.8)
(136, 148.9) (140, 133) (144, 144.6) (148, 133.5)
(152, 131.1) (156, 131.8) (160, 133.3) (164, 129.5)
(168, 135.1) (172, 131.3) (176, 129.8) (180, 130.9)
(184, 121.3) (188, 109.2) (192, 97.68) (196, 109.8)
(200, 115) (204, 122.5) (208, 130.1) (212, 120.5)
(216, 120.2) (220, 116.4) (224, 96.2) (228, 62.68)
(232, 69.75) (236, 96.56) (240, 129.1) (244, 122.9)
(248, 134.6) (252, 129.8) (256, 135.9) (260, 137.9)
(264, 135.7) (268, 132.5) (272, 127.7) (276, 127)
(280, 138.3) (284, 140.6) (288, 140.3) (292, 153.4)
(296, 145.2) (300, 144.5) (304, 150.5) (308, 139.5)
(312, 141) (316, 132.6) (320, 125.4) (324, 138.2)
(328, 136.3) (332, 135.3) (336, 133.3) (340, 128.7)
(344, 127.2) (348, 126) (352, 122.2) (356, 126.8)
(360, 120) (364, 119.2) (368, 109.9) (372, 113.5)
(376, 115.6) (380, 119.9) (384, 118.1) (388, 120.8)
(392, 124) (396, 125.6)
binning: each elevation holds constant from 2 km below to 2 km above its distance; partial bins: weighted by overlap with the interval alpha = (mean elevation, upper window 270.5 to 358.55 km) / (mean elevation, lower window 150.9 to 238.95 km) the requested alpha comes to 1.2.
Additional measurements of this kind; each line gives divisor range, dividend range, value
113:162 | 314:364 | 0.91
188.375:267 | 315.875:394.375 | 1.08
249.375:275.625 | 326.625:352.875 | 0.98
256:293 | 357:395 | 0.87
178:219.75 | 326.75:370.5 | 1.07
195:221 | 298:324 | 1.16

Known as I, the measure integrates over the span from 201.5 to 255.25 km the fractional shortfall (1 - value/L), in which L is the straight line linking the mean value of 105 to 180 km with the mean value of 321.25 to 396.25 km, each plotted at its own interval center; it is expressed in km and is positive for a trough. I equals 8.62 km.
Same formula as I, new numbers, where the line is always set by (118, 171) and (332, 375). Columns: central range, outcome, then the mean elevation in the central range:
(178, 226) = 6.54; 116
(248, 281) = -0.89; 133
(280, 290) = -0.93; 140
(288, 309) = -3.18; 146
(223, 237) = 5.61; 79.1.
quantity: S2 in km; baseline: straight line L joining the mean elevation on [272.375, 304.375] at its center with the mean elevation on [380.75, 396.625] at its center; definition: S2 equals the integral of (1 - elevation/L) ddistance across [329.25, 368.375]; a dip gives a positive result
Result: 1.2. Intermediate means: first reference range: 141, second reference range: 122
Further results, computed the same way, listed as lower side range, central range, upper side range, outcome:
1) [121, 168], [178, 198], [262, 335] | 3.52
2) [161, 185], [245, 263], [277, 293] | 0.57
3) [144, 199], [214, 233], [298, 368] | 4.94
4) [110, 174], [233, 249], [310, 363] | 2.15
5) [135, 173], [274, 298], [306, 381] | -2.12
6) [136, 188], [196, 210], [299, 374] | 1.14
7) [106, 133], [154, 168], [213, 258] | 0.29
